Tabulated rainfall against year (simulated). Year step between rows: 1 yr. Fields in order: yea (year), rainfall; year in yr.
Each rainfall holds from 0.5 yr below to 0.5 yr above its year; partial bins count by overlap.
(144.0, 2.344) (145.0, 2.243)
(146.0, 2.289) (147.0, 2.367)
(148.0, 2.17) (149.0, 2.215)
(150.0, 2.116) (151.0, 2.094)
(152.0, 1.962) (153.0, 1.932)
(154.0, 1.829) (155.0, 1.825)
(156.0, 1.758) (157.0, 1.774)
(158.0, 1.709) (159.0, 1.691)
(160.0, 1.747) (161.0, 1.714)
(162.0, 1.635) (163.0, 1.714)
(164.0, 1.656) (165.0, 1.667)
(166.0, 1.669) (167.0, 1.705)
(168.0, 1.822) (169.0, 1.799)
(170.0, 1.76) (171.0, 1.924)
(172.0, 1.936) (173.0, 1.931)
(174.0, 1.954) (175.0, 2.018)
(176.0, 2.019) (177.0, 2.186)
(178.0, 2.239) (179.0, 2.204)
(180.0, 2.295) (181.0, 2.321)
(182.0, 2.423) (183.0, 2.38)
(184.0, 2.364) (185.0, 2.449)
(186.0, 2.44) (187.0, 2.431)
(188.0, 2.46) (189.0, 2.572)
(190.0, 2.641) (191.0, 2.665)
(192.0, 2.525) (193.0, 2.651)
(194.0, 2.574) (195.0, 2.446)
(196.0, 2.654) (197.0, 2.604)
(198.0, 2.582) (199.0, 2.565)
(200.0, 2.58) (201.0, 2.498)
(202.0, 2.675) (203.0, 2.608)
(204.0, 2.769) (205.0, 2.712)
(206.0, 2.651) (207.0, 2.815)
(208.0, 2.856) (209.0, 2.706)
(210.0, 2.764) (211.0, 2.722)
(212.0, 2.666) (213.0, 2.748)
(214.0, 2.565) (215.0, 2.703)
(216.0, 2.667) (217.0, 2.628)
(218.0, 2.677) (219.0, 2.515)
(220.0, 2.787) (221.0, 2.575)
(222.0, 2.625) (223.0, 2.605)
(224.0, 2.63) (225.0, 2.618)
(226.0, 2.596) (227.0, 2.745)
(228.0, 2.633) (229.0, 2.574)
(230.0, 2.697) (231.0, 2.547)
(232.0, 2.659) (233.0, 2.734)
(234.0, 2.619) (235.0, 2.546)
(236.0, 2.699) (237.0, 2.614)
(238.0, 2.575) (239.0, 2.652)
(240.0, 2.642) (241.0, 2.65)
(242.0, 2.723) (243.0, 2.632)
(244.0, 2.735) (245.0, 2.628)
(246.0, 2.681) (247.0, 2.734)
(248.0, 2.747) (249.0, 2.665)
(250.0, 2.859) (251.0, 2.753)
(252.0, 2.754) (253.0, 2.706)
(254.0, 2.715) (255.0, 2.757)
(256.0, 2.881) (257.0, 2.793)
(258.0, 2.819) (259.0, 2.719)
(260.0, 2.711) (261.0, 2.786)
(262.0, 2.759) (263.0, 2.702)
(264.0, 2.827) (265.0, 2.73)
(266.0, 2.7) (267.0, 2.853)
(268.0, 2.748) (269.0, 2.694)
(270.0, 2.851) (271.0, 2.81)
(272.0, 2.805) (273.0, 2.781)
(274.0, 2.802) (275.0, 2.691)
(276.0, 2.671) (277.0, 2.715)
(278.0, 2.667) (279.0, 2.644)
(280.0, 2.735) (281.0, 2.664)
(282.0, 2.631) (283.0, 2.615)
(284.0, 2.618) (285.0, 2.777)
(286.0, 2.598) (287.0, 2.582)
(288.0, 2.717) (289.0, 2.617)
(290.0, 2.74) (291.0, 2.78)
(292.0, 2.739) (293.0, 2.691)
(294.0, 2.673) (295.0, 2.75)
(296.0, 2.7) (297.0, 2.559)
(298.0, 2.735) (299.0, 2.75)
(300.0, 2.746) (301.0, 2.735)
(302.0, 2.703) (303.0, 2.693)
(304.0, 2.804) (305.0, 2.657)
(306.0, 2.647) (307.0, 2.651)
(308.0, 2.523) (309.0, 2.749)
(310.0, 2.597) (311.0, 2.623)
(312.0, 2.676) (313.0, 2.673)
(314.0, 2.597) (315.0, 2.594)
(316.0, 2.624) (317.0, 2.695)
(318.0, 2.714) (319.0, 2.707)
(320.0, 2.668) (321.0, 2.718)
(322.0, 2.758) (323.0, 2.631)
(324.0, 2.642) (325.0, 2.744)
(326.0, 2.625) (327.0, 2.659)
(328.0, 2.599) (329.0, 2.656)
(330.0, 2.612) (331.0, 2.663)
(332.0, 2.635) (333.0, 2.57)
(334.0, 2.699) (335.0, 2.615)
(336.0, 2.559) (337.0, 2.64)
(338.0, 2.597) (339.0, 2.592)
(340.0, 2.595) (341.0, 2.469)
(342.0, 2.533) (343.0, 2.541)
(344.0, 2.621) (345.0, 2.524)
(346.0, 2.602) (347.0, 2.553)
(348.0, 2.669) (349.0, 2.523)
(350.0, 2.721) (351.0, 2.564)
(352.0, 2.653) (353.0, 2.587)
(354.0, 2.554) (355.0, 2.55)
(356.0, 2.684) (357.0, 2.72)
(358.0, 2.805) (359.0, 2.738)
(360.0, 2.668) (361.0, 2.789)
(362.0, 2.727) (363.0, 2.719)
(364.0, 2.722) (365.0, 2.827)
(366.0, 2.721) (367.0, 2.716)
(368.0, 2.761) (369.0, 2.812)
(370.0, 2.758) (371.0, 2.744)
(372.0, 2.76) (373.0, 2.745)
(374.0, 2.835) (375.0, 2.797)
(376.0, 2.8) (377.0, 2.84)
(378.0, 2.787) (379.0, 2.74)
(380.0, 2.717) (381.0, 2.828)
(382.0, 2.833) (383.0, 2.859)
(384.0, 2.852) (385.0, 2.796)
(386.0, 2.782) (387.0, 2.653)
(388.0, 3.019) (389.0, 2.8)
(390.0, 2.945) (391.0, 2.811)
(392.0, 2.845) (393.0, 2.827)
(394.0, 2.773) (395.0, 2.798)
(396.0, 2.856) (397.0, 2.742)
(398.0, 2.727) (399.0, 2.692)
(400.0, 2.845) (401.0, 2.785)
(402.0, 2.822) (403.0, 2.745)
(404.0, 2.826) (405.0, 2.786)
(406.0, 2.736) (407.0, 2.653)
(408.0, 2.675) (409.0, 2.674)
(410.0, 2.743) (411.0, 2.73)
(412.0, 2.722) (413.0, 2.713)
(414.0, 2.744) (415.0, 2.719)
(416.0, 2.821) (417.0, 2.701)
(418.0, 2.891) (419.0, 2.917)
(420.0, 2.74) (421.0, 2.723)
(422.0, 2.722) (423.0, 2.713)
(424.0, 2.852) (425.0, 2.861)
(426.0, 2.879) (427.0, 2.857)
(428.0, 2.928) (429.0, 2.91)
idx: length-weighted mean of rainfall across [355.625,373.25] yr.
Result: 2.75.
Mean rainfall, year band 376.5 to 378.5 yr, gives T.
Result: 2.81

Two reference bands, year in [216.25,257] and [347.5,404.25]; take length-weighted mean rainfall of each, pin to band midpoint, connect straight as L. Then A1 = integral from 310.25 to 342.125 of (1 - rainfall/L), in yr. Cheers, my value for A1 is 1.0 yr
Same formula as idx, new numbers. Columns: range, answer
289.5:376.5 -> 2.67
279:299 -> 2.68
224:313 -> 2.7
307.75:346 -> 2.63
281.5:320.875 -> 2.68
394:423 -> 2.76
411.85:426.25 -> 2.78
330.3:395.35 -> 2.71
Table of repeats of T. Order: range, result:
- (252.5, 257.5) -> 2.77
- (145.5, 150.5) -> 2.23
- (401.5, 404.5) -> 2.8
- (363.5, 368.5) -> 2.75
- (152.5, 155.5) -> 1.86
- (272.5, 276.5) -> 2.74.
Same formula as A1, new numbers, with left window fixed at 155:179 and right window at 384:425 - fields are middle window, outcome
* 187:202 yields -4.84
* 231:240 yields -2.24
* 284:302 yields -2.79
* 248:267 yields -4.90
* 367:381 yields -0.63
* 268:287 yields -3.62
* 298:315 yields -2.04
